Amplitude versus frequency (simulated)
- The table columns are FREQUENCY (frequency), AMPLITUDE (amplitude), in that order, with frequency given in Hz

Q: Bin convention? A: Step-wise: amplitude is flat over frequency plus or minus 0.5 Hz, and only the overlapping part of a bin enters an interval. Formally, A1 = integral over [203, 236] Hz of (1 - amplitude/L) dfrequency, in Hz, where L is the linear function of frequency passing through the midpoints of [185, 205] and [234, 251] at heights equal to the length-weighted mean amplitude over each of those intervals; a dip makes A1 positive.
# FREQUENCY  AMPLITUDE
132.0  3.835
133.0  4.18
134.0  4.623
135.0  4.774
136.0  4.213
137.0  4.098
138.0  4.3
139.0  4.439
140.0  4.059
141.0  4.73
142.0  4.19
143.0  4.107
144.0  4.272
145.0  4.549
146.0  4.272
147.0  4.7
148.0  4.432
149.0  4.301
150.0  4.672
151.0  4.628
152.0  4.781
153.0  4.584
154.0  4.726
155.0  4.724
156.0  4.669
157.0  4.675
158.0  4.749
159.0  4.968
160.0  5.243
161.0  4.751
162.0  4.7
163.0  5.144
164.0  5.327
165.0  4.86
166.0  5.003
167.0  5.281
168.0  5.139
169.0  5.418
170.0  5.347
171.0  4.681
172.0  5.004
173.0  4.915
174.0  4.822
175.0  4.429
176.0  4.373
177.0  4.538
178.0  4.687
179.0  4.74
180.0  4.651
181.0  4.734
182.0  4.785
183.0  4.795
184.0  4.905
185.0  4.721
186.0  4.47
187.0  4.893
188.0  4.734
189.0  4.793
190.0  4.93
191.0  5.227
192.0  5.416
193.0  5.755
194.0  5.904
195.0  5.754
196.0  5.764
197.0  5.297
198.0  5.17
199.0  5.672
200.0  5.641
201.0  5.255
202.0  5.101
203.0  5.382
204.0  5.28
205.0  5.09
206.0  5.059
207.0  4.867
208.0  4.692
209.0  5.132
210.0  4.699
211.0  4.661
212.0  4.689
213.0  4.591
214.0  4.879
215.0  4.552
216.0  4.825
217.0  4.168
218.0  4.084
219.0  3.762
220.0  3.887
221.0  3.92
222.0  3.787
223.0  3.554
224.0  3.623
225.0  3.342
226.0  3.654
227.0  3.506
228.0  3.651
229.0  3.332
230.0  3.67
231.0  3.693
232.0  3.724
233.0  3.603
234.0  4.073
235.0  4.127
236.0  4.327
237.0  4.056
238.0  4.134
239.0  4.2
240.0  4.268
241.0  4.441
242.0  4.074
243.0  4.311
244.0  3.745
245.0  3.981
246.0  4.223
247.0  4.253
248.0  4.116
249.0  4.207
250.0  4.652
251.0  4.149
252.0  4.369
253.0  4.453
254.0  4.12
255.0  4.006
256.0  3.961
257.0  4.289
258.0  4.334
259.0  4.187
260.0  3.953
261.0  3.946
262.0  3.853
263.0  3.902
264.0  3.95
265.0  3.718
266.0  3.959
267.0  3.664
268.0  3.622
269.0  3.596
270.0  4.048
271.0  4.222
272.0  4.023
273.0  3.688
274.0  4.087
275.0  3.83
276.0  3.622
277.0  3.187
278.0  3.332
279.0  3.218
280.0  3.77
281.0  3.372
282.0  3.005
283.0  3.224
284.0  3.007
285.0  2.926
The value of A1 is 3.59 Hz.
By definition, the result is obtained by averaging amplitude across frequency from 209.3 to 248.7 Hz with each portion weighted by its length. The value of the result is 4.06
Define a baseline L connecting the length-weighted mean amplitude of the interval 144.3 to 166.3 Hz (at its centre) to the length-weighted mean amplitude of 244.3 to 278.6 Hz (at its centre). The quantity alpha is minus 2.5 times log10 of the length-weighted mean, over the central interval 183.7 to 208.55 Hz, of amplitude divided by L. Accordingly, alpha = -0.17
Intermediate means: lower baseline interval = 4.74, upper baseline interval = 3.98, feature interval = 5.19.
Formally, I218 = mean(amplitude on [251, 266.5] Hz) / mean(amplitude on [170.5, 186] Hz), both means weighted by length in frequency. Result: 0.86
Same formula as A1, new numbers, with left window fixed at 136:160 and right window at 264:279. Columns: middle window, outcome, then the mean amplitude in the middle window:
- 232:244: -0.48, 4.11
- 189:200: -3.23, 5.46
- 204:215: -1.89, 4.84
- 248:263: -1.25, 4.17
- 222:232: 1.10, 3.58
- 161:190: -3.40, 4.85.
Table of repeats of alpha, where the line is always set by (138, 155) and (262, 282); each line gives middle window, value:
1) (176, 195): -0.17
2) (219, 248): 0.01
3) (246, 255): -0.11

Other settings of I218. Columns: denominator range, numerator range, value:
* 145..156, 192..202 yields 1.21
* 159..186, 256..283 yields 0.77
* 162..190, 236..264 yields 0.86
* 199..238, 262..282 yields 0.86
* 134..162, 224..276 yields 0.88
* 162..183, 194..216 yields 1.05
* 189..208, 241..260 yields 0.79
